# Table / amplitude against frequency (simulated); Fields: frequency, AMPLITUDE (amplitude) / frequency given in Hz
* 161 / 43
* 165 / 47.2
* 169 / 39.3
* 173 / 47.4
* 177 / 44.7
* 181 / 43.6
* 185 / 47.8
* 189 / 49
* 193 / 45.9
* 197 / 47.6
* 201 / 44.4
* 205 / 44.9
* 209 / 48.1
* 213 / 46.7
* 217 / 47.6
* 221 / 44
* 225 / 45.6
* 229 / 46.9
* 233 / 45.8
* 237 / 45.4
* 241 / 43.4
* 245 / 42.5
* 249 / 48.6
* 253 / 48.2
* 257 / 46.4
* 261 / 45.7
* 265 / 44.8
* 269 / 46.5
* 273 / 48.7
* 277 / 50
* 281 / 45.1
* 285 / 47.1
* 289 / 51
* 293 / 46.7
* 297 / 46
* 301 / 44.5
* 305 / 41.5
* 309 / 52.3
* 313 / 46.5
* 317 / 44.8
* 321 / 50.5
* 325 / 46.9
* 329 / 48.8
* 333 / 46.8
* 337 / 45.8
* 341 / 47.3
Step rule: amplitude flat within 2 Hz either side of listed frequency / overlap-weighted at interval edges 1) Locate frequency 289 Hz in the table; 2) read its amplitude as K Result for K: 51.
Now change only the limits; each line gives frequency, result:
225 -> 45.6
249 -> 48.6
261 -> 45.7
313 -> 46.5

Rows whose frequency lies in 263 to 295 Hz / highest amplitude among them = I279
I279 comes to 51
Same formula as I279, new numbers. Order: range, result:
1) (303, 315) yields 52.3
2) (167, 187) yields 47.8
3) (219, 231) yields 46.9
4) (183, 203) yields 49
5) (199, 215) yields 48.1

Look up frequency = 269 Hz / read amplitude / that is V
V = 46.5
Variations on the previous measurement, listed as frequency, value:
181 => 43.6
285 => 47.1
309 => 52.3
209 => 48.1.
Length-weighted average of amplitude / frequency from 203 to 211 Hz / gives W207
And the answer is 46.5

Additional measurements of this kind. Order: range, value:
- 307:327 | 48.2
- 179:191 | 46.8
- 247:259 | 47.7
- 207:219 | 47.5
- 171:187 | 45.9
